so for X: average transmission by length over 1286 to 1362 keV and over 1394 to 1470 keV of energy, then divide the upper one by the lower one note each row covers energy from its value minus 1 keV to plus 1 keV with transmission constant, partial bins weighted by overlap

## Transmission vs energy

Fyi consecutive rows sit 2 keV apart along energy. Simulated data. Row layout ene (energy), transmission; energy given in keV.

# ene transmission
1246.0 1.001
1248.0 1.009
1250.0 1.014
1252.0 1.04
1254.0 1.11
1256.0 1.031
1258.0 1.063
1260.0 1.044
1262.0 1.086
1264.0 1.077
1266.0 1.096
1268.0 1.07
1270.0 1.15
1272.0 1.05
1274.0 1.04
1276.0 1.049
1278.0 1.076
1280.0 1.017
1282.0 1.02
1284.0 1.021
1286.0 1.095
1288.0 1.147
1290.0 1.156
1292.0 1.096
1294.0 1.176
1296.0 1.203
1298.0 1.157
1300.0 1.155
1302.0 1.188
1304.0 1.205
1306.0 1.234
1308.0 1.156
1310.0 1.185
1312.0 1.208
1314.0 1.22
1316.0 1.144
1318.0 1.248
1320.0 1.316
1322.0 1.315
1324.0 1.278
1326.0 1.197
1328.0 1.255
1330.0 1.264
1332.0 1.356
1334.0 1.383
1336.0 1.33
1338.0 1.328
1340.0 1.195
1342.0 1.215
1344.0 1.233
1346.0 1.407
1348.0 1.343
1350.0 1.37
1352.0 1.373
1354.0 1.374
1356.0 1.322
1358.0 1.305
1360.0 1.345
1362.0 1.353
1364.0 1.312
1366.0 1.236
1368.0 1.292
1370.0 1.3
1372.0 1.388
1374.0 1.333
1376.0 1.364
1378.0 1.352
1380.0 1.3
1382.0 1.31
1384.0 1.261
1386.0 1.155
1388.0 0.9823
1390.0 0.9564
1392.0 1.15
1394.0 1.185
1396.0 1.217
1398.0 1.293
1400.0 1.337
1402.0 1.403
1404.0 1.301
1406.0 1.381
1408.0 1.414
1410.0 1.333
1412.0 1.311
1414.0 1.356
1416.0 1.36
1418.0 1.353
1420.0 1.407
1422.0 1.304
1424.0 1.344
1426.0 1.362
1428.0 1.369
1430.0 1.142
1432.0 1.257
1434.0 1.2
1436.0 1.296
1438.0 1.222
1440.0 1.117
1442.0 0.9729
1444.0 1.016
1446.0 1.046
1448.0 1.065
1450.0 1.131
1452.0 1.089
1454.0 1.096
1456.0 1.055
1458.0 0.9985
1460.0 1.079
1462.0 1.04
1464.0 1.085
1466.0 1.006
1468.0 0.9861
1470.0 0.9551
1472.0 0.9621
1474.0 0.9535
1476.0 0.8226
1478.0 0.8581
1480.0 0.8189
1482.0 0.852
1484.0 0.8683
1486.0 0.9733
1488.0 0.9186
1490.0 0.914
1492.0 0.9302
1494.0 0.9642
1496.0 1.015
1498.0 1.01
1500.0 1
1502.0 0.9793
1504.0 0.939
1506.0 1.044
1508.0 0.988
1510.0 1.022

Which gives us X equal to 0.96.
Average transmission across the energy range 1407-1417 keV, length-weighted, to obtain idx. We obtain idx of 1.35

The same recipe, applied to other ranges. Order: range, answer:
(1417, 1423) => 1.35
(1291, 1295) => 1.14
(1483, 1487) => 0.921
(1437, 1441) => 1.17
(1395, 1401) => 1.28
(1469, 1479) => 0.91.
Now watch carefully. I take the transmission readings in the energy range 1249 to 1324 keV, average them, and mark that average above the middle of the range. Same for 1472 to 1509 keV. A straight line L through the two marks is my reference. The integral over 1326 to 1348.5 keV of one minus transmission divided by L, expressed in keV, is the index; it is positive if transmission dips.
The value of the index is -4.48 keV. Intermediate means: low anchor 1.13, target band 1.3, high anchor 0.937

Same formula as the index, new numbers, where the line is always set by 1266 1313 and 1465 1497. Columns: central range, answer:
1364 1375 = -2.8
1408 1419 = -3.9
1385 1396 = -0.9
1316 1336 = -3.7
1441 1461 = -2.1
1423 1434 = -3.4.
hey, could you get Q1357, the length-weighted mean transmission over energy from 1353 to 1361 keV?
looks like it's 1.34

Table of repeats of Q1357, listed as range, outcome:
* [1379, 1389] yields 1.2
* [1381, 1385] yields 1.29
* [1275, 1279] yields 1.06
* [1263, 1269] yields 1.08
